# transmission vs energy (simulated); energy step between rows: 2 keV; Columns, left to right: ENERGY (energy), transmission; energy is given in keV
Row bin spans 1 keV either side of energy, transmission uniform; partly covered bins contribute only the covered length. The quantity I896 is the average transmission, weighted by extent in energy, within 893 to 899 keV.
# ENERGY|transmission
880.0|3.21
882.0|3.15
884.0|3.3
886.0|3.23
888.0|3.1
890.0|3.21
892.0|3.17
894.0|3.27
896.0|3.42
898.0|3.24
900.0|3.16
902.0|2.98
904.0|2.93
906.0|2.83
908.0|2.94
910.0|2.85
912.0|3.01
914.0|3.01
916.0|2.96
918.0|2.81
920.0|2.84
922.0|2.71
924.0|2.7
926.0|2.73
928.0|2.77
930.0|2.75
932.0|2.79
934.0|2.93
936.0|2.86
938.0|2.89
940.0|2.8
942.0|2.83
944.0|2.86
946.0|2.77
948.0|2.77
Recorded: 3.31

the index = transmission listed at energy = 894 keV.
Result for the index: 3.27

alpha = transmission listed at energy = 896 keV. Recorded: 3.42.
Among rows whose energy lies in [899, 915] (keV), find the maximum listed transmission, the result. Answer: 3.16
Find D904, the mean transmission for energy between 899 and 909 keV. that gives 2.97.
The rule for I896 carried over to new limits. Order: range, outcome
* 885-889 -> 3.17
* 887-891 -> 3.16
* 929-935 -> 2.82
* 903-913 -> 2.91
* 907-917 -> 2.95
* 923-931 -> 2.74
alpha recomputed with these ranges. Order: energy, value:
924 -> 2.7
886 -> 3.23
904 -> 2.93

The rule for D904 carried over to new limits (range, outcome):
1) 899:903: 3.07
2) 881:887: 3.23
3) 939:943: 2.81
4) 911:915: 3.01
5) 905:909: 2.88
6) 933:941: 2.87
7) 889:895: 3.22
